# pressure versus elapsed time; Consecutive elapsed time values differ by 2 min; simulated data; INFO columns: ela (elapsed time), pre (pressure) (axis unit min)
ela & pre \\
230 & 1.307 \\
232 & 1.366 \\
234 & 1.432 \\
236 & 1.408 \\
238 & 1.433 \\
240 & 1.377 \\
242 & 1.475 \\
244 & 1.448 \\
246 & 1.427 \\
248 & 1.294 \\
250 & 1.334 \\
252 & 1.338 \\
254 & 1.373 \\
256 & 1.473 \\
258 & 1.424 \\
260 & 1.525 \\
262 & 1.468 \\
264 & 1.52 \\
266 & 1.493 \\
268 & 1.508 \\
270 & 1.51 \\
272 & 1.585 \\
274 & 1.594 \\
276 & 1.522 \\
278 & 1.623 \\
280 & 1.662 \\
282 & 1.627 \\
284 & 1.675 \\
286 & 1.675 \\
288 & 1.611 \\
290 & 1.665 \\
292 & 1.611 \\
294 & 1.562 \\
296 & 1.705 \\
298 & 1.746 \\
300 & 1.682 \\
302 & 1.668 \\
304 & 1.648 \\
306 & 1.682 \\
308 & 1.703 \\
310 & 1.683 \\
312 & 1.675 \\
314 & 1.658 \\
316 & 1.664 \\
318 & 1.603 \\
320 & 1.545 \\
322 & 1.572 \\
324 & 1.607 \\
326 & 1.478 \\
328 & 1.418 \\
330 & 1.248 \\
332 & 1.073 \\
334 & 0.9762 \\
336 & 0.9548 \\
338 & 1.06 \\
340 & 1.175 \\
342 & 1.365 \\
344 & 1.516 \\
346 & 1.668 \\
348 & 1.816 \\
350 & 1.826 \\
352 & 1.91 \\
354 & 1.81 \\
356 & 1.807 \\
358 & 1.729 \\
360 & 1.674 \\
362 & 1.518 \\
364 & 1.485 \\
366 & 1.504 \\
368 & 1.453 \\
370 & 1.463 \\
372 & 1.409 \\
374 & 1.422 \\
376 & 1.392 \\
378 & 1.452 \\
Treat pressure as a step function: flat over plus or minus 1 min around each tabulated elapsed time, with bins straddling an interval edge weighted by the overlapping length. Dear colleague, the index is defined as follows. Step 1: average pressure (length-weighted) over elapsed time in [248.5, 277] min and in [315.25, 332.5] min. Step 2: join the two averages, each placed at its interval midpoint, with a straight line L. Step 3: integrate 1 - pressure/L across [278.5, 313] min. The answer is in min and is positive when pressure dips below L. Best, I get -4.4 min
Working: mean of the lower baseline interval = 1.47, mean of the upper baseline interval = 1.48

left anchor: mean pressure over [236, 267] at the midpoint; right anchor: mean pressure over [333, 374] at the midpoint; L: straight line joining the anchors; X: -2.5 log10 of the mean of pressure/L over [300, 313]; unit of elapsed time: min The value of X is -0.14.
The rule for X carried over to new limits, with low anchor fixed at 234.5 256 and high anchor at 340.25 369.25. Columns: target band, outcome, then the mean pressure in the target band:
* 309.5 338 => 0.10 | 1.42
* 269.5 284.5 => -0.10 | 1.6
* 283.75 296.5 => -0.10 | 1.64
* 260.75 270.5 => -0.04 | 1.5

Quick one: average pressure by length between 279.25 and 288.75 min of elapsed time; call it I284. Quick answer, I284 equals 1.65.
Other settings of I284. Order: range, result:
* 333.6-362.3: 1.53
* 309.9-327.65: 1.6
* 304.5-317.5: 1.67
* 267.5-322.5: 1.63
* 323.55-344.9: 1.25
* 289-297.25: 1.64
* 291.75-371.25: 1.55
